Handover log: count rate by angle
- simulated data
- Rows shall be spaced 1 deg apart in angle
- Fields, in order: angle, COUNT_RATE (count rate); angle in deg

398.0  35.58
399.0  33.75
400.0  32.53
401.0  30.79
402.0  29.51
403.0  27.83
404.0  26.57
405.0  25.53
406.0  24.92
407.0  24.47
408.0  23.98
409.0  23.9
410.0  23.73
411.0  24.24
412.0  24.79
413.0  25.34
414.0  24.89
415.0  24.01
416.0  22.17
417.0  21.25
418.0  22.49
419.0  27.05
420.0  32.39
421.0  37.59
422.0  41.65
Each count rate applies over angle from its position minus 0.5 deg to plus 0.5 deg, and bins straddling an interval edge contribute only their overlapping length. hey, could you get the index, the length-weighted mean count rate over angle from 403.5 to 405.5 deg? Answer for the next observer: 26.1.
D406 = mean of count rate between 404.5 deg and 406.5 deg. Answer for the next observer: 25.2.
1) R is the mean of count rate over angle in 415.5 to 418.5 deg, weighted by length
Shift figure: 22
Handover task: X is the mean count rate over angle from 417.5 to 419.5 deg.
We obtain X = 24.8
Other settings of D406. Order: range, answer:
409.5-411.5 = 24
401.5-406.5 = 26.9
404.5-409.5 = 24.6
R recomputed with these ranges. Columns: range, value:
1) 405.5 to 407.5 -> 24.7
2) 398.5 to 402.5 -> 31.6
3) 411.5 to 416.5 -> 24.2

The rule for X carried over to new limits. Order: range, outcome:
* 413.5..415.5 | 24.5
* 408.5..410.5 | 23.8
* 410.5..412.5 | 24.5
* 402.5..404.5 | 27.2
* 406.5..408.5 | 24.2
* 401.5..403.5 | 28.7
